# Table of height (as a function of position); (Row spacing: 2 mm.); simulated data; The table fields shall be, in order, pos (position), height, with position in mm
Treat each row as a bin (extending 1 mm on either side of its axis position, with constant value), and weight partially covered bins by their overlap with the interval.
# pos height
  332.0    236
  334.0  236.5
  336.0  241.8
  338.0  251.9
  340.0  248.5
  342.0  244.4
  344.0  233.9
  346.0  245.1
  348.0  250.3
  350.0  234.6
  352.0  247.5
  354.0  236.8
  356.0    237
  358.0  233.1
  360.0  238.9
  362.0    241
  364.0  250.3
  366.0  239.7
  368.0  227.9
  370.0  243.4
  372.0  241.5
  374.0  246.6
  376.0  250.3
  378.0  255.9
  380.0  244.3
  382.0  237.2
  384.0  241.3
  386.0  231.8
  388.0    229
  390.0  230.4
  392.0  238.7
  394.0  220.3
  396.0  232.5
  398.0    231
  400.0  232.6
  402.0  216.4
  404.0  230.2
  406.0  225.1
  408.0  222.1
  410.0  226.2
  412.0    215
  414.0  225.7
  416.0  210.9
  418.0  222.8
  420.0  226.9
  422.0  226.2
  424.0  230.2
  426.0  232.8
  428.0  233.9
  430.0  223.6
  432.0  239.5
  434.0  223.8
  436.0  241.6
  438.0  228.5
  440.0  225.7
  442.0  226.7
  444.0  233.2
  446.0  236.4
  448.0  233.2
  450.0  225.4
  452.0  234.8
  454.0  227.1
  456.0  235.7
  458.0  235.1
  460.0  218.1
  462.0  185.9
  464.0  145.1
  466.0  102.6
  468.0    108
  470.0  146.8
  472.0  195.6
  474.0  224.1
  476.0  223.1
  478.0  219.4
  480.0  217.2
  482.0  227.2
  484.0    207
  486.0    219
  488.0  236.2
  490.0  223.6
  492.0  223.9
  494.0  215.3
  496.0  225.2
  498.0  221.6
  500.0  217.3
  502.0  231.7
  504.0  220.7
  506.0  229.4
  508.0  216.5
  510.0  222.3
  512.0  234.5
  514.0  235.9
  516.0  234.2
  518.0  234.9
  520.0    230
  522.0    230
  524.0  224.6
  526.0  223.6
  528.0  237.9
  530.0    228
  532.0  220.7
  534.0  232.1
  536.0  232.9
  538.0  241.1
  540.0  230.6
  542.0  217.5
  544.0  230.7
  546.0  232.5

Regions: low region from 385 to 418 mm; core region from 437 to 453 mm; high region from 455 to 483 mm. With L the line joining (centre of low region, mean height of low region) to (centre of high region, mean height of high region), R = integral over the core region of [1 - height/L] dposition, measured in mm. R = -2.1 mm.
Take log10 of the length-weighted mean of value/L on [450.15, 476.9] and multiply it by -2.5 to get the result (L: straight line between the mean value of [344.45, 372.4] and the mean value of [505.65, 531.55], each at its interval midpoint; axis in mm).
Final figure 0.21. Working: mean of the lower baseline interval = 240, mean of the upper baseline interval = 229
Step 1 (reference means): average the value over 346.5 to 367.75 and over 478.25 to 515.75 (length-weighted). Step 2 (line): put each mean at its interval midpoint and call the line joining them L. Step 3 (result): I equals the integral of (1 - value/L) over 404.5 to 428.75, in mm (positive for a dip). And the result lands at 0.9 mm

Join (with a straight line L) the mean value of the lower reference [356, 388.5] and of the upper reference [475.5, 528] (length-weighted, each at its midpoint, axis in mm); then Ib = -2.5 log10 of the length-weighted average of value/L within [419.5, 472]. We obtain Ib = 0.10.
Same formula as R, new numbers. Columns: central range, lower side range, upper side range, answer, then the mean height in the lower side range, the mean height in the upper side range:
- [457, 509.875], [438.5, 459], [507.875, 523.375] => 5.80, 231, 230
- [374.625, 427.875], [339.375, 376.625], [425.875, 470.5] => -0.84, 241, 211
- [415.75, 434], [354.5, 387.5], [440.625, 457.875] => 0.52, 241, 232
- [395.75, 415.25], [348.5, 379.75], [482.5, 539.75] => 1.02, 242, 227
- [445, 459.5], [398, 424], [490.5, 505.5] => -0.57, 224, 223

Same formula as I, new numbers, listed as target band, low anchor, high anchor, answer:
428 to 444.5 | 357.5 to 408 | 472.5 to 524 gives 0.0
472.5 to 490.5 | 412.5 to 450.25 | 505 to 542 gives 0.6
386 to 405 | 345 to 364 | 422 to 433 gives 0.5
